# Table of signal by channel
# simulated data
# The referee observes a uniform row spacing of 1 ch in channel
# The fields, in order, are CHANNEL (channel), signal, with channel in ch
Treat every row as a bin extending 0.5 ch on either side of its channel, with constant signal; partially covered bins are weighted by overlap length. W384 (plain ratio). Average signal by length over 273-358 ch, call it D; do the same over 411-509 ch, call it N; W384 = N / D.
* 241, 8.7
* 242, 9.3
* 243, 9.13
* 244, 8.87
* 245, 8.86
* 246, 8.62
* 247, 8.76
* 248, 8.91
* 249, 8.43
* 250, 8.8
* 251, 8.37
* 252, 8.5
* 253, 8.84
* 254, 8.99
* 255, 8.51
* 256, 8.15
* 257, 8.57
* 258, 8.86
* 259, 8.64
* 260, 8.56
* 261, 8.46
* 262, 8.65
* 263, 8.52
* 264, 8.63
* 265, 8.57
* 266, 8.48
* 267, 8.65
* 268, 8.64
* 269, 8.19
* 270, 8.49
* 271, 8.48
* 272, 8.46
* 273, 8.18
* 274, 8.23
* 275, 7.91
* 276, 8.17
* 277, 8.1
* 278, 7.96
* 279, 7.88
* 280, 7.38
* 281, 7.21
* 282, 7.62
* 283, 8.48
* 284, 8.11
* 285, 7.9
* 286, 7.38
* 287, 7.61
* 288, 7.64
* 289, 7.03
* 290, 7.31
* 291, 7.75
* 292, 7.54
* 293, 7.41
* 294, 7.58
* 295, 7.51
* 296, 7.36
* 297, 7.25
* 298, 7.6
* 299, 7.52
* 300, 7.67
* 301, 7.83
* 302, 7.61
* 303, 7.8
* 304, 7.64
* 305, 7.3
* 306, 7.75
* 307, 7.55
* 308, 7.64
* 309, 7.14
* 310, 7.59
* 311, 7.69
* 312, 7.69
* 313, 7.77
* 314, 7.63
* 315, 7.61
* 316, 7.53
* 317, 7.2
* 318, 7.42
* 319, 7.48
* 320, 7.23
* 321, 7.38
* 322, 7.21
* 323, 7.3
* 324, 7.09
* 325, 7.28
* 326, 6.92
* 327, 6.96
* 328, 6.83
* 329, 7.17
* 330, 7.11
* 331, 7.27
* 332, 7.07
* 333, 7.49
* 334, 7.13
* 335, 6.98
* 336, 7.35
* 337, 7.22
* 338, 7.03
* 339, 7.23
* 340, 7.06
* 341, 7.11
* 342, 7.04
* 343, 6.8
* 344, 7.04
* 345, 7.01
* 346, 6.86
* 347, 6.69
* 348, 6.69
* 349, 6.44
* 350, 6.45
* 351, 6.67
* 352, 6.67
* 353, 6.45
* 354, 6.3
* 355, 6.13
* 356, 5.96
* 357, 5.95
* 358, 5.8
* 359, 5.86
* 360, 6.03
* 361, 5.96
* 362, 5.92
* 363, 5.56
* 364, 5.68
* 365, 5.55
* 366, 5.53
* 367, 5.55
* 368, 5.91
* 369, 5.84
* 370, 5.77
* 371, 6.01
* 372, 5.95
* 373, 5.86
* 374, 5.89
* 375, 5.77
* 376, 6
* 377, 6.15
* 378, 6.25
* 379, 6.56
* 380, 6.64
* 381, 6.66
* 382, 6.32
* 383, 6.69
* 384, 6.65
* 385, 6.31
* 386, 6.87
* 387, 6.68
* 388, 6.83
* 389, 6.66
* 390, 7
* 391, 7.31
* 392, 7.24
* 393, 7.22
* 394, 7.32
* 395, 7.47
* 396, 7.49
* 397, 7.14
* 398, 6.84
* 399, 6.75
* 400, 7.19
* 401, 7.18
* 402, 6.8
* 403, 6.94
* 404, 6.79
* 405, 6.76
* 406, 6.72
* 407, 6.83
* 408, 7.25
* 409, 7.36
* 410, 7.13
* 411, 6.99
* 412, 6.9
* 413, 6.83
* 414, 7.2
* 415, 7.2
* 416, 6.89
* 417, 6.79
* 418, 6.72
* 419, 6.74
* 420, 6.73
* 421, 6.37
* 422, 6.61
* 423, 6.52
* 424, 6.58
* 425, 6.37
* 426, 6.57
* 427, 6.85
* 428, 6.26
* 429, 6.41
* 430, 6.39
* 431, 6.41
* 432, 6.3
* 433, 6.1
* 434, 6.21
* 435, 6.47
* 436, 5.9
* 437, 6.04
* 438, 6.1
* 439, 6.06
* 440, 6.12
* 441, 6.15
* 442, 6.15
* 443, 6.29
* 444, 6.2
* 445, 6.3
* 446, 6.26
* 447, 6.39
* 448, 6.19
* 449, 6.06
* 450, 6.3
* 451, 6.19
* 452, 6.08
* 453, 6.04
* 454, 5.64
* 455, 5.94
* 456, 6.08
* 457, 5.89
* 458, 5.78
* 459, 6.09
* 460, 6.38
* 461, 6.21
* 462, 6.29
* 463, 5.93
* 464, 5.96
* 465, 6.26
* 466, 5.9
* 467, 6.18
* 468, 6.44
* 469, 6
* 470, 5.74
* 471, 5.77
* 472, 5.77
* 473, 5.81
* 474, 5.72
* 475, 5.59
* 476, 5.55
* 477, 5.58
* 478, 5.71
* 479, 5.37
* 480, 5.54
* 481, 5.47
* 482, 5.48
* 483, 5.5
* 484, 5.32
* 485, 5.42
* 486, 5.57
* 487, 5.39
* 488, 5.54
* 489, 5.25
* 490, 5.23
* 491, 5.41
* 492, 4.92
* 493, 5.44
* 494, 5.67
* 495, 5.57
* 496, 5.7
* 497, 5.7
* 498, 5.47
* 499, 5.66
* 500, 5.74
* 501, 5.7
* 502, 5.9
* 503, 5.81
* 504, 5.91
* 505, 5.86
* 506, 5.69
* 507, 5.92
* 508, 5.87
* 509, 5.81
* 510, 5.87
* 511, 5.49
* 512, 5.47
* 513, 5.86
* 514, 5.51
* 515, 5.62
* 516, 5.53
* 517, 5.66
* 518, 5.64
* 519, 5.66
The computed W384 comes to 0.83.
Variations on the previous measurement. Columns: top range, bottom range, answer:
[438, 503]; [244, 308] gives 0.72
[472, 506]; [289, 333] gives 0.75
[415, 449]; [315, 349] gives 0.90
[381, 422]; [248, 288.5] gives 0.84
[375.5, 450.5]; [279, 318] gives 0.88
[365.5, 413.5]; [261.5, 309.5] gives 0.84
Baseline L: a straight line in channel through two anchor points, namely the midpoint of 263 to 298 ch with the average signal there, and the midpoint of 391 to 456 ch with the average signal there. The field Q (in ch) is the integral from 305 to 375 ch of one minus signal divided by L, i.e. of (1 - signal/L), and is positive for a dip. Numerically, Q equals 5.9 ch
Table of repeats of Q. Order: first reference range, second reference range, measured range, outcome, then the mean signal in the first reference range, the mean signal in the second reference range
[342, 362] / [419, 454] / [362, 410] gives -1.40 ch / 6.41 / 6.29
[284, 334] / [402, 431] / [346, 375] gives 4.36 ch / 7.44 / 6.77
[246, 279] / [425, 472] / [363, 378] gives 2.75 ch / 8.48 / 6.16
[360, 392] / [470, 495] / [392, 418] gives -4.37 ch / 6.22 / 5.51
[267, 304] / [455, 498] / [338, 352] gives 0.60 ch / 7.81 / 5.72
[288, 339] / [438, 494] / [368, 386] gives 1.44 ch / 7.39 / 5.85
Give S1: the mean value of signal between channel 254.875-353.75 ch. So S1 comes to 7.58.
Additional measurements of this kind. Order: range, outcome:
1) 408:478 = 6.28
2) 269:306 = 7.75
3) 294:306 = 7.56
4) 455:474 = 6.02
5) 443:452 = 6.23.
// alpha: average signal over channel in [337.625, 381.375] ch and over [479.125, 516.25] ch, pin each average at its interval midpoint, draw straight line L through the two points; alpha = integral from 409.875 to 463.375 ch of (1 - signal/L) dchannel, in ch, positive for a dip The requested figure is -4.2 ch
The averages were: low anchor 6.28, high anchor 5.59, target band 6.36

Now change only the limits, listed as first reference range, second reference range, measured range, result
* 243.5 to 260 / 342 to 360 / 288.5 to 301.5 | 0.4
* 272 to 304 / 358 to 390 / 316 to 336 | -0.5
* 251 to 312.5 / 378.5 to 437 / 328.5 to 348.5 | 1.0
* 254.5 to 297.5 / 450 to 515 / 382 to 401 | -0.6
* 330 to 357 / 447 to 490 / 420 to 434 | -0.6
